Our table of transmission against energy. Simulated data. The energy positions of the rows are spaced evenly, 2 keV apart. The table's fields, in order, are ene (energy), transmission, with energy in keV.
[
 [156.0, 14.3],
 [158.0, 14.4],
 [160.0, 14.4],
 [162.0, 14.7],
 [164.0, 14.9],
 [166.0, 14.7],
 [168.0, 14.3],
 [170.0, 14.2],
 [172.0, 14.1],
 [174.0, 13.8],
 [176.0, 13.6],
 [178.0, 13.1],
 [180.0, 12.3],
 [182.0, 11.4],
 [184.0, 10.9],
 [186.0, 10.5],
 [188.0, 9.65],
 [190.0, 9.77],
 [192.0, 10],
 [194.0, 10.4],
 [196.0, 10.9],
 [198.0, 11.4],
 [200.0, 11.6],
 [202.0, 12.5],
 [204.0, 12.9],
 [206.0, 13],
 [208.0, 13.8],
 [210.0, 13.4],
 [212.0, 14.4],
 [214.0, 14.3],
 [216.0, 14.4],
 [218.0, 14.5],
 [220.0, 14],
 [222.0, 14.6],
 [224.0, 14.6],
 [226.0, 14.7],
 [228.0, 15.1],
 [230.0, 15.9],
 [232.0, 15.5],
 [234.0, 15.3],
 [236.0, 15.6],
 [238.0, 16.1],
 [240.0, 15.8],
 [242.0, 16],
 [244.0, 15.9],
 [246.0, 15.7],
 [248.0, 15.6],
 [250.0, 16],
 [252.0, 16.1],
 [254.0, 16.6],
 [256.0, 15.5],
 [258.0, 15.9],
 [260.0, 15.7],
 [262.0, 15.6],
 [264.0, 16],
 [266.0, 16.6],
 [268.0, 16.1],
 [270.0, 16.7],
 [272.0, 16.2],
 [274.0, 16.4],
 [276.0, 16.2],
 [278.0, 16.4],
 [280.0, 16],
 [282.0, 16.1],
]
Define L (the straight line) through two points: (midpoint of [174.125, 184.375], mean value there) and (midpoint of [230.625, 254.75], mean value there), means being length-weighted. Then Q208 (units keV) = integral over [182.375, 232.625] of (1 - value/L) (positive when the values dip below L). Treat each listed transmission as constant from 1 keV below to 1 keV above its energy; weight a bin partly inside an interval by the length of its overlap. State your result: 4.19 keV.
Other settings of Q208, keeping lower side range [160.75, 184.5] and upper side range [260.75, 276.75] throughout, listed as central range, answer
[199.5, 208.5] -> 1.0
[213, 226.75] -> 0.4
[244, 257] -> -0.2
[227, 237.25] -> -0.2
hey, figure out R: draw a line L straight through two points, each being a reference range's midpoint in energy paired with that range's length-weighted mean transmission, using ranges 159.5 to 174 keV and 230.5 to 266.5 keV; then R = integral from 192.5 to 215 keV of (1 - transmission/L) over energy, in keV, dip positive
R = 3.8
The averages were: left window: 14.4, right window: 15.9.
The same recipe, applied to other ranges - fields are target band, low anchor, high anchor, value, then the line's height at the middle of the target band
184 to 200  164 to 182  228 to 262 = 4.23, 14.2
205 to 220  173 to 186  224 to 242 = 0.33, 14.3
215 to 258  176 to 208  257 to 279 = -3.62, 14.2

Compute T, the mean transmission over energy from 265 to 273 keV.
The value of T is 16.4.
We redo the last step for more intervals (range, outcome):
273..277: 16.3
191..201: 10.9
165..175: 14.2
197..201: 11.5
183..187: 10.7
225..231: 15.2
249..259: 16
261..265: 15.8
